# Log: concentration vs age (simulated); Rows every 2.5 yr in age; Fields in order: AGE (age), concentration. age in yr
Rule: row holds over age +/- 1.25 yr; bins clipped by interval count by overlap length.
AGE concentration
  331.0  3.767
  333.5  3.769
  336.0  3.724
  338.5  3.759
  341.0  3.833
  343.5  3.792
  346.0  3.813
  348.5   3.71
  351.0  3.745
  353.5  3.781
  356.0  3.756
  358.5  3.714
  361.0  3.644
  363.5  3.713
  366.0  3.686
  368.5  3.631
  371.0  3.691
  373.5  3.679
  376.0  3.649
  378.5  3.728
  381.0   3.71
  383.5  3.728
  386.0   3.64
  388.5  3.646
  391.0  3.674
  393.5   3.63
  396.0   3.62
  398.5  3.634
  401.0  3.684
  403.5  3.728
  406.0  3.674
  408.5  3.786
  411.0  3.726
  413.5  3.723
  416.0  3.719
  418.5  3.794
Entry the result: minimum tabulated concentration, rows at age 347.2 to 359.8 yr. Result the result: 3.71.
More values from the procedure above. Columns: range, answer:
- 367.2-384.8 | 3.631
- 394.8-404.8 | 3.62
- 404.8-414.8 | 3.674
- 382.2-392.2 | 3.64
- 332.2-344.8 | 3.724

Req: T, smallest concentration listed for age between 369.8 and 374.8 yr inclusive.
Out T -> 3.679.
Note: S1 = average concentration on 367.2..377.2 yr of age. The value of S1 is 3.66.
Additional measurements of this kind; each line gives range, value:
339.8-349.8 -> 3.79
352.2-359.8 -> 3.75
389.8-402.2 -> 3.65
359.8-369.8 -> 3.67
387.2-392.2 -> 3.66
